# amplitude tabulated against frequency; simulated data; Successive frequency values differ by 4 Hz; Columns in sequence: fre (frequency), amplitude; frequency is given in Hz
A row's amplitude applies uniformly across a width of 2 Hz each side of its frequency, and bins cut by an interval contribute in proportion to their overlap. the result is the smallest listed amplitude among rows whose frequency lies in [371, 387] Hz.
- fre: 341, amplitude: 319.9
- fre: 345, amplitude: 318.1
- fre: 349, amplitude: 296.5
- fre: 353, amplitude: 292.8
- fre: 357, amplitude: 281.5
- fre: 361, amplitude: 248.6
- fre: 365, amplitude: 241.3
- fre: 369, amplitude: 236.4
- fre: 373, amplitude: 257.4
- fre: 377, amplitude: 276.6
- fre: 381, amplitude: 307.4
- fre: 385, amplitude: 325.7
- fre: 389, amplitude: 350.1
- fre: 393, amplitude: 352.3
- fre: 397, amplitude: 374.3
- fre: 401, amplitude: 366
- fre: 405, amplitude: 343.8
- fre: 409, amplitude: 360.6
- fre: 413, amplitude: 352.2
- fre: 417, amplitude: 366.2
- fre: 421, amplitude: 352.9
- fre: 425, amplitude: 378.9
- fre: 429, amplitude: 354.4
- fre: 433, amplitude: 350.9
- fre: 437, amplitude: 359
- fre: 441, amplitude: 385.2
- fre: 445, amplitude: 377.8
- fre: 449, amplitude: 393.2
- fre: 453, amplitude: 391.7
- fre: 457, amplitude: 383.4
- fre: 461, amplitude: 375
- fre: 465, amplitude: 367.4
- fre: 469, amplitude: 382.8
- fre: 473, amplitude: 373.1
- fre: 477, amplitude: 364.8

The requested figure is 257.4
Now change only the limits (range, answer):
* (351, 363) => 248.6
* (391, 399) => 352.3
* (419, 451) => 350.9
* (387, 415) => 343.8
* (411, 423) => 352.2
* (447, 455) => 391.7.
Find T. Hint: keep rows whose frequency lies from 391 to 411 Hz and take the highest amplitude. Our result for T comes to 374.3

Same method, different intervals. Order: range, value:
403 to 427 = 378.9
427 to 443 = 385.2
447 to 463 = 393.2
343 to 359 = 318.1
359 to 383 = 307.4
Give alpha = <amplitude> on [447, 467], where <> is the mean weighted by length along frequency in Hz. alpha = 382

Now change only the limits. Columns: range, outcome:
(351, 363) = 274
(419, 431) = 362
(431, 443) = 365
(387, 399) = 359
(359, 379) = 252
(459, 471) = 375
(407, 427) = 362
